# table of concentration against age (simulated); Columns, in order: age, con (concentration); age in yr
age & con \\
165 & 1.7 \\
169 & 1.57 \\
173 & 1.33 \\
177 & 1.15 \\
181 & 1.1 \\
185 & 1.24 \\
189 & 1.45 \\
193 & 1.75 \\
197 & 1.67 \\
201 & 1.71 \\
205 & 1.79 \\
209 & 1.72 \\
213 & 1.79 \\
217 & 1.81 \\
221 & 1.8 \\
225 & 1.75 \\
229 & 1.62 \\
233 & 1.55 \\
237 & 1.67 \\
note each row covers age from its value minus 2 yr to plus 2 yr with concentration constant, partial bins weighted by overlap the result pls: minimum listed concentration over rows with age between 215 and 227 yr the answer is 1.75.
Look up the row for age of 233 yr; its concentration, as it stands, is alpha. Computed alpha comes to 1.55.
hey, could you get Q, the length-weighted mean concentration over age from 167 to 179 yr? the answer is 1.35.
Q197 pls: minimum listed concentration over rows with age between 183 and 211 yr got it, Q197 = 1.24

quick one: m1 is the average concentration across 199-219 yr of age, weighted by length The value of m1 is 1.76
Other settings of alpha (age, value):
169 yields 1.57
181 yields 1.1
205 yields 1.79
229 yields 1.62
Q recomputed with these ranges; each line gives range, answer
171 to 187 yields 1.21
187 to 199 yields 1.62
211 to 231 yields 1.75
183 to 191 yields 1.34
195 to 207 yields 1.72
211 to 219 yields 1.8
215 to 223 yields 1.81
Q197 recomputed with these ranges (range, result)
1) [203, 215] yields 1.72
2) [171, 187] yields 1.1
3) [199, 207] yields 1.71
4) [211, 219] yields 1.79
